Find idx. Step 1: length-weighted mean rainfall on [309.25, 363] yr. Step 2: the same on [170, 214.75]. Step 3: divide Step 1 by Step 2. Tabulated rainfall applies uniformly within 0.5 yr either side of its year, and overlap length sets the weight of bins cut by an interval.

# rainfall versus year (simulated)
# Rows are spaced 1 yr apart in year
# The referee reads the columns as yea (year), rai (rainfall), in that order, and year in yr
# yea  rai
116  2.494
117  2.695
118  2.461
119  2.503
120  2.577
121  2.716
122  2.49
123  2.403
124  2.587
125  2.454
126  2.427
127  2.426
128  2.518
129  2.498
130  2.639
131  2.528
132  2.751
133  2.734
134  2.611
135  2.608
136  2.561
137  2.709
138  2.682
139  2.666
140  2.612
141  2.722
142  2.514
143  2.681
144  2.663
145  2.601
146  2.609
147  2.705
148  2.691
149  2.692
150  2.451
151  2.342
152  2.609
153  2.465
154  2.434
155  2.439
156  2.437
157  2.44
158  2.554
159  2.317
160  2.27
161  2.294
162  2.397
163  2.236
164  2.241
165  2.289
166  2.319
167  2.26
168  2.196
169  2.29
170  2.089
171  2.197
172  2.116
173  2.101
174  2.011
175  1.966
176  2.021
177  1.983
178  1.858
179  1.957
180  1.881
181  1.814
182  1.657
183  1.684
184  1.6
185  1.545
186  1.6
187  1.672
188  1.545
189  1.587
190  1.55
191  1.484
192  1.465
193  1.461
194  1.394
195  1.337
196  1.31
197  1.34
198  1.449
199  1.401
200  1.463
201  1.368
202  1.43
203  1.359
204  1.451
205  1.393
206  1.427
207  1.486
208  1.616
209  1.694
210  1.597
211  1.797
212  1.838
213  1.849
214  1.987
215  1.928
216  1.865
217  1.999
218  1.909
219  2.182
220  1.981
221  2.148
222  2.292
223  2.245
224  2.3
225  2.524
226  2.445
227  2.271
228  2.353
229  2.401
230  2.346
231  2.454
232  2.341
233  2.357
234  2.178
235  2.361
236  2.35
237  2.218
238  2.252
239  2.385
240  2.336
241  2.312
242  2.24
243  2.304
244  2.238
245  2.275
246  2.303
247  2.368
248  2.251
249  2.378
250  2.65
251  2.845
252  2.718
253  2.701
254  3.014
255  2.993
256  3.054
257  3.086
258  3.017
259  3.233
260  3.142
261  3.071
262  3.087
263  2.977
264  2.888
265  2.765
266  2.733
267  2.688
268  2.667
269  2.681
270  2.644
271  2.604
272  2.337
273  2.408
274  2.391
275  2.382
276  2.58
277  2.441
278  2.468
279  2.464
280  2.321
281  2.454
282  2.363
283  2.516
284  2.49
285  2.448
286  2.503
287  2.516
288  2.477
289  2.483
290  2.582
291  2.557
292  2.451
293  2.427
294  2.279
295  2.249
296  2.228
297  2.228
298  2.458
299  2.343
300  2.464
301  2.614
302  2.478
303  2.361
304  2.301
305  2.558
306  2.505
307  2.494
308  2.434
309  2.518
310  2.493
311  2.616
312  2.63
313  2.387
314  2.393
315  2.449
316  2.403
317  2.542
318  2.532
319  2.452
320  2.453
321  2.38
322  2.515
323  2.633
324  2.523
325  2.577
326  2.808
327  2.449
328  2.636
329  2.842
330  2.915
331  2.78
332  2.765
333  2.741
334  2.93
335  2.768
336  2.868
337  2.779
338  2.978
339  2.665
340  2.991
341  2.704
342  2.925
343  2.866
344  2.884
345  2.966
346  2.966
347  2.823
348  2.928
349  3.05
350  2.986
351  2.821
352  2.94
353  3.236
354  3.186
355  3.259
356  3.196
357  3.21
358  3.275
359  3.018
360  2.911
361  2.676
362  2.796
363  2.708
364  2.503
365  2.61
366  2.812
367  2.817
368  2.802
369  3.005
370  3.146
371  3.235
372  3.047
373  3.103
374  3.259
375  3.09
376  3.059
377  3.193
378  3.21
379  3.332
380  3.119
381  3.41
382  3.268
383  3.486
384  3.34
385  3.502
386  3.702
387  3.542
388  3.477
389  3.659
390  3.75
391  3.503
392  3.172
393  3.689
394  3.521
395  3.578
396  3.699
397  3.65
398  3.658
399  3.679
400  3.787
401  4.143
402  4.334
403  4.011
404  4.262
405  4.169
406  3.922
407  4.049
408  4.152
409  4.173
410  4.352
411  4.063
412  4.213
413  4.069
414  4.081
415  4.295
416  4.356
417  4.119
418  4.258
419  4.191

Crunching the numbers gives 1.7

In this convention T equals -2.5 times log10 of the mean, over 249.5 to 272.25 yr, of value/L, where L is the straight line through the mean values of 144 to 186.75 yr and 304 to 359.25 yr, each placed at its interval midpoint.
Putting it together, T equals -0.14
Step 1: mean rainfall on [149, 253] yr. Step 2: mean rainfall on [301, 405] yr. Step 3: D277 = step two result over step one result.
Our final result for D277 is 1.5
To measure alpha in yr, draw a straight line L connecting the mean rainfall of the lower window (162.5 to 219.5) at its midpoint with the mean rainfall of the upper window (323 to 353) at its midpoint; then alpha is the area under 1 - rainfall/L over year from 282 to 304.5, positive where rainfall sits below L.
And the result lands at 0.7 yr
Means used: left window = 1.76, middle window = 2.43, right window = 2.83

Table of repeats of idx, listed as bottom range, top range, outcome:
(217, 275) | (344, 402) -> 1.28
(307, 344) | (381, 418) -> 1.45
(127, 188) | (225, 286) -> 1.10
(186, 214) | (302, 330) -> 1.66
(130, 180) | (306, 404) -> 1.26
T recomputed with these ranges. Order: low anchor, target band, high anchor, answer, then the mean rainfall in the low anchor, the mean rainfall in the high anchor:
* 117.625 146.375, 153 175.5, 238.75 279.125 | 0.15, 2.58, 2.64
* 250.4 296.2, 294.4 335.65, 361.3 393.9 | 0.13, 2.64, 3.2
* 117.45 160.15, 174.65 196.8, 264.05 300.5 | 0.47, 2.56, 2.48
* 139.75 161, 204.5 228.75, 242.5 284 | 0.30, 2.53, 2.64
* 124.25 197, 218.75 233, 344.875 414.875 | 0.11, 2.21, 3.4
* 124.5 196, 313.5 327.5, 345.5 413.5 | 0.22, 2.22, 3.39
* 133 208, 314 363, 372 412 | 0.16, 2.06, 3.64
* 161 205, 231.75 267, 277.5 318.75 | -0.20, 1.78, 2.45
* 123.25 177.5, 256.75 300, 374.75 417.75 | 0.20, 2.44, 3.75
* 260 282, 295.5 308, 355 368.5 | 0.13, 2.63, 2.89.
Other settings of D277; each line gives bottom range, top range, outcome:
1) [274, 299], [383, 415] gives 1.58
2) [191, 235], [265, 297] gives 1.34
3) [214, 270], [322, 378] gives 1.17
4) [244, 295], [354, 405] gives 1.27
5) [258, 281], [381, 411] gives 1.40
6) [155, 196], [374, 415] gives 1.90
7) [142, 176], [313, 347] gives 1.14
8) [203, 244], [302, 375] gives 1.33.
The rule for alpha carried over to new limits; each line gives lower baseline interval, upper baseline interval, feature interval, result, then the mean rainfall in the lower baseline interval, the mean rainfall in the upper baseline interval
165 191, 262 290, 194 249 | 5.5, 1.9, 2.55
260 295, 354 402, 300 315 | 1.6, 2.57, 3.28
